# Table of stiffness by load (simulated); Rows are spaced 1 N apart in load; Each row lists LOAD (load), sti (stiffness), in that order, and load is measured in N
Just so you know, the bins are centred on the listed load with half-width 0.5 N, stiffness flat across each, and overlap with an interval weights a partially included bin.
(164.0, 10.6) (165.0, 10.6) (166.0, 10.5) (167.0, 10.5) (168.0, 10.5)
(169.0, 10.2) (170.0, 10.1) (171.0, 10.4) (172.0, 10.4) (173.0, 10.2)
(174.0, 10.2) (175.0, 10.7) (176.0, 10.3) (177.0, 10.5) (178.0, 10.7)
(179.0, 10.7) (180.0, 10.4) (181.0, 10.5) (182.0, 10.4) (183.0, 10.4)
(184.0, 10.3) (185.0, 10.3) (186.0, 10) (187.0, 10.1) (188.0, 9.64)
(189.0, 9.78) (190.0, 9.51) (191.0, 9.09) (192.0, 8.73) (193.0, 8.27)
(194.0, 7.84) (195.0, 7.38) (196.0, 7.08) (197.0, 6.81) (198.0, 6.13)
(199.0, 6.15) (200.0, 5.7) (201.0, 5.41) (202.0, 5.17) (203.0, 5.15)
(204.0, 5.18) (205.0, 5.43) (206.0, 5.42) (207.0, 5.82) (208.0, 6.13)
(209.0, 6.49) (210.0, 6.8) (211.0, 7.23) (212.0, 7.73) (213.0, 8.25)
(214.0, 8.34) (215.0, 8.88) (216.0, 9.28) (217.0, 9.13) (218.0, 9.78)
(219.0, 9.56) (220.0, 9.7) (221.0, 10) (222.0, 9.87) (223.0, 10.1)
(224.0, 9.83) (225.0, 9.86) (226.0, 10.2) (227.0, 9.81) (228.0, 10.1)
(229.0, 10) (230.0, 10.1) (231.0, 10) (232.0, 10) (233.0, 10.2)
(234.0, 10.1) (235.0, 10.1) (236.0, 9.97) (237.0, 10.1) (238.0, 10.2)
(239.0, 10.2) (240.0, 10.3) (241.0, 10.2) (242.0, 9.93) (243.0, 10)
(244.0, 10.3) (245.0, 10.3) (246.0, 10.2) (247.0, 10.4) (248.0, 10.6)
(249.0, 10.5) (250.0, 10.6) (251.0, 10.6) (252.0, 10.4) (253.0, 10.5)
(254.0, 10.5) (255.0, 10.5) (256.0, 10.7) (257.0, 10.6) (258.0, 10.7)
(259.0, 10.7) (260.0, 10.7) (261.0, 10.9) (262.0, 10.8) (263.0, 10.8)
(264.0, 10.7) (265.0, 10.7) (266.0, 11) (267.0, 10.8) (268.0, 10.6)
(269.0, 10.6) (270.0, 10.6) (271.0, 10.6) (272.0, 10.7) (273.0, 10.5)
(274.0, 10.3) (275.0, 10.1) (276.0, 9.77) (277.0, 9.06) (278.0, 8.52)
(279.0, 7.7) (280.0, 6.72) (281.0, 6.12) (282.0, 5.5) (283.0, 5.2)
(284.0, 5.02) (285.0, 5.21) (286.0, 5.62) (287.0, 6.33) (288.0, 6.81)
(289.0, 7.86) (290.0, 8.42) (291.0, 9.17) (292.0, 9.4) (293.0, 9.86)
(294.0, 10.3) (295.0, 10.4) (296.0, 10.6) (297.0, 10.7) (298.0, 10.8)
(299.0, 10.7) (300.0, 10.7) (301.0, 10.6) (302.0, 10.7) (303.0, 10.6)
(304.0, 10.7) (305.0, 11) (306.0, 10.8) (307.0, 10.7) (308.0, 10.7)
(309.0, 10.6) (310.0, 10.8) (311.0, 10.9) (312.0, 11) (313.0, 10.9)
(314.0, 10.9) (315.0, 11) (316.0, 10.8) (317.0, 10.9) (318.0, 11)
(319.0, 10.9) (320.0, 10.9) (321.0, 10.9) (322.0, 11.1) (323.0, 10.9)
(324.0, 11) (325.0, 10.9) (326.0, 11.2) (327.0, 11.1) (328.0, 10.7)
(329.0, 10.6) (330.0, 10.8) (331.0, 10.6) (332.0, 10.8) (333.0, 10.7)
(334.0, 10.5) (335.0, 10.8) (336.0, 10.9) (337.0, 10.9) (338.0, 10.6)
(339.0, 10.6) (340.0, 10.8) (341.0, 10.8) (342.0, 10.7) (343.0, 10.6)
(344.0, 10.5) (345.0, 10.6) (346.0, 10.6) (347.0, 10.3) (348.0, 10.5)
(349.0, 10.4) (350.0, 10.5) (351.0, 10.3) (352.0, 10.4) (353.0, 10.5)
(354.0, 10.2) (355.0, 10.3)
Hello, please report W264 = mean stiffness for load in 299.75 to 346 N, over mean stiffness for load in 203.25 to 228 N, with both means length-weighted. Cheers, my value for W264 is 1.30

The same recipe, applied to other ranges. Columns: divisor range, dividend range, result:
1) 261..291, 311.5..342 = 1.24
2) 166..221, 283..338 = 1.17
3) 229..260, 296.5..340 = 1.05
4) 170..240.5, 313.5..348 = 1.21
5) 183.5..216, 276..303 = 1.12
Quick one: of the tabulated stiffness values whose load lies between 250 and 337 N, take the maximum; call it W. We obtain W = 11.2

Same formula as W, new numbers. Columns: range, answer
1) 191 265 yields 10.9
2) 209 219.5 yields 9.78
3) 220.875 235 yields 10.2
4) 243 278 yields 11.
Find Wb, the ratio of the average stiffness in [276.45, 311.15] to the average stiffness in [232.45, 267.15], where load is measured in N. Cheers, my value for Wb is 0.86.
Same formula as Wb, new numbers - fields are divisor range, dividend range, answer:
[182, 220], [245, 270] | 1.35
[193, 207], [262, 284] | 1.52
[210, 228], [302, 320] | 1.17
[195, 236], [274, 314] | 1.12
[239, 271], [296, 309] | 1.02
